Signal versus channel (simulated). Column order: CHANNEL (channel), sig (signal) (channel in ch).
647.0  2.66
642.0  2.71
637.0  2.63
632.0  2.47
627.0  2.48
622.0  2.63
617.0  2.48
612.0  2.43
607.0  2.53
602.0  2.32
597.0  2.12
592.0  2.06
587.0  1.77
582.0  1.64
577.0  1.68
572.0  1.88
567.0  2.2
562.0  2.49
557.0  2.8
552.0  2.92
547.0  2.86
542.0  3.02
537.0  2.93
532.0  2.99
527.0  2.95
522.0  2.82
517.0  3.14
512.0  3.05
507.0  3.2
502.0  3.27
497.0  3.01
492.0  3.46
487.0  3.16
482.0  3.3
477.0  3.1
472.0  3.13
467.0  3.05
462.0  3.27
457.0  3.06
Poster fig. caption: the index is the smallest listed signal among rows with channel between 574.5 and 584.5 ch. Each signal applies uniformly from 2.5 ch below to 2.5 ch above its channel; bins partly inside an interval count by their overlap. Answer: 1.64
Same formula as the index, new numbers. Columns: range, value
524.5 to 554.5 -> 2.86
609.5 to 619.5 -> 2.43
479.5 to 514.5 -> 3.01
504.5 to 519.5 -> 3.05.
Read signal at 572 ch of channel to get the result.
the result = 1.88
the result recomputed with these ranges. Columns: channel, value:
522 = 2.82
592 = 2.06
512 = 3.05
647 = 2.66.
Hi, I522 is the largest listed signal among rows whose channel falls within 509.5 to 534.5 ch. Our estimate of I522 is 3.14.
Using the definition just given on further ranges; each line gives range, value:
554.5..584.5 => 2.8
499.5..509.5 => 3.27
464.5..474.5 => 3.13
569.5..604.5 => 2.32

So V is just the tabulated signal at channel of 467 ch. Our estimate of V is 3.05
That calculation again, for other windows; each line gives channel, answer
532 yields 2.99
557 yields 2.8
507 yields 3.2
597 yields 2.12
